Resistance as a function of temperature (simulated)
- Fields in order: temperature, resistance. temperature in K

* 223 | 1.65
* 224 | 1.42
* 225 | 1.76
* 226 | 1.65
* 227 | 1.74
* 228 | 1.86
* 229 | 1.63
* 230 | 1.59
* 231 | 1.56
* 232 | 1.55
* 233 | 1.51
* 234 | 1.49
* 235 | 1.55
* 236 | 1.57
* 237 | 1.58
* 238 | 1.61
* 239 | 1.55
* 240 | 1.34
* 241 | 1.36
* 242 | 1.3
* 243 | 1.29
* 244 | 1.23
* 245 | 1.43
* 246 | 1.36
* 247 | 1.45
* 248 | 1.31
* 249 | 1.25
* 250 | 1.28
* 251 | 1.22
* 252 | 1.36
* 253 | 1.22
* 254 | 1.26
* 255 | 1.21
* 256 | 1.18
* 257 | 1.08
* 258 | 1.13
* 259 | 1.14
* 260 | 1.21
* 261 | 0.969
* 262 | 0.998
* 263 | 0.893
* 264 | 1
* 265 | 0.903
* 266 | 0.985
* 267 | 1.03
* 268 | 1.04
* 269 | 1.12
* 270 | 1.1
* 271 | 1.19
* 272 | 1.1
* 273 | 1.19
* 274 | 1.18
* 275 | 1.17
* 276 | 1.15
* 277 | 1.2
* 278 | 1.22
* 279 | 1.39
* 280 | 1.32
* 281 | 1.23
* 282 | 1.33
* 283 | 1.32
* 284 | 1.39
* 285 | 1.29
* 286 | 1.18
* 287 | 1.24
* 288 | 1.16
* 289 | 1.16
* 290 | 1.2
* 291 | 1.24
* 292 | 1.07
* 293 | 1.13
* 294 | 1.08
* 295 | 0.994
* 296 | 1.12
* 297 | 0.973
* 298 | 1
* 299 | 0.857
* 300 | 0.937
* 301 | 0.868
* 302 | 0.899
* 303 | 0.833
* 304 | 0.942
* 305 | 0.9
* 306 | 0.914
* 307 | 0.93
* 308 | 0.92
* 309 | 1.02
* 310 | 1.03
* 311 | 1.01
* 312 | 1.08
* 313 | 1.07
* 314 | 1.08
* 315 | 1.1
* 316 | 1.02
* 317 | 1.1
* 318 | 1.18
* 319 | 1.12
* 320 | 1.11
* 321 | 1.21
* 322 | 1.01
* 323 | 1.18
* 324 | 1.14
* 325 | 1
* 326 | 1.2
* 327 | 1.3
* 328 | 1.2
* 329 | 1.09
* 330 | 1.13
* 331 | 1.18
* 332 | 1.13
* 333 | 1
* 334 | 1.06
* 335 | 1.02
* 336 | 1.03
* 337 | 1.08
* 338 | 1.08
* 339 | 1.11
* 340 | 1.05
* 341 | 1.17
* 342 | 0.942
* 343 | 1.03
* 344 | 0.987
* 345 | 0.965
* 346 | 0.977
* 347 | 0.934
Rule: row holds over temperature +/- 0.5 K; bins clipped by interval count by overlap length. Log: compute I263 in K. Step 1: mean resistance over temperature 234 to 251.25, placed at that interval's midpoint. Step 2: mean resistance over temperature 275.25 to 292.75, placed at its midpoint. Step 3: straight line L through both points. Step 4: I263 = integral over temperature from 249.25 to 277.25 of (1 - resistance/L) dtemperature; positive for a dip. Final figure 4.1 K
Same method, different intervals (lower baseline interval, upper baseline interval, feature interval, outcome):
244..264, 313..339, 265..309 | 2.3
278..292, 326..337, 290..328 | 4.4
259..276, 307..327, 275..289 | -2.3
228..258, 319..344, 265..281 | 1.7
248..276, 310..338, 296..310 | 2.2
